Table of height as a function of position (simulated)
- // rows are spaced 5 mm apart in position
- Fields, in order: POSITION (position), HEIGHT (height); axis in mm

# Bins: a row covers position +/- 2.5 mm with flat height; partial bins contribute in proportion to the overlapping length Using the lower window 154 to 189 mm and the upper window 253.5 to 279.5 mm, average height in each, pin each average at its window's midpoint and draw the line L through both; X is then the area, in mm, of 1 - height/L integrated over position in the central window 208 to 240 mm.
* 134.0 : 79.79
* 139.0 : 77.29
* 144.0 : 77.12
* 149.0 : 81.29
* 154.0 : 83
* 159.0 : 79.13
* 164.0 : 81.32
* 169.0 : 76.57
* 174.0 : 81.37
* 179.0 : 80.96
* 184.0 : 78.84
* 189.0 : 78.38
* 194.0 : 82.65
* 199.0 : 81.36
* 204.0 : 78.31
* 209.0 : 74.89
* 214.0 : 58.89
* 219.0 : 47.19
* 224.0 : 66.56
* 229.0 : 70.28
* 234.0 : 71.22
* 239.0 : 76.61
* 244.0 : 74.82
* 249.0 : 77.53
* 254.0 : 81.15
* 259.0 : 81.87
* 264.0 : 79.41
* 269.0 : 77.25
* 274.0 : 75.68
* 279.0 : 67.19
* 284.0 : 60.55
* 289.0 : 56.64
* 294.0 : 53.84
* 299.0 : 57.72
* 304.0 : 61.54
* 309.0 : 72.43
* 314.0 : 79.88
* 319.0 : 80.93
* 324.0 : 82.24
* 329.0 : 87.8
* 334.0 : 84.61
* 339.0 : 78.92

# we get 5.3 mm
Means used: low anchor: 79.8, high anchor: 77.5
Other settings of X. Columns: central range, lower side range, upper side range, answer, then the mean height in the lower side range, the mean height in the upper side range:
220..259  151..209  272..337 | 1.1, 80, 70.9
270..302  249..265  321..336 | 7.6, 80.4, 84.8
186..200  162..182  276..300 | -0.8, 80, 59.6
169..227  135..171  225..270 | 3.2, 79.4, 76.3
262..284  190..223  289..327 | -1.1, 70.7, 69.2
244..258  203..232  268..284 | -2.1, 65.5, 71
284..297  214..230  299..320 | 2.4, 60.1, 71.3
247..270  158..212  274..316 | -3.5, 79.3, 64.2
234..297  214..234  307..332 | -1.7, 62.3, 80.9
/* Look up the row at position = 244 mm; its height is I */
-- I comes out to 74.82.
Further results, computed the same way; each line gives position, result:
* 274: 75.68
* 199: 81.36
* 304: 61.54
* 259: 81.87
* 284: 60.55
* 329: 87.8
